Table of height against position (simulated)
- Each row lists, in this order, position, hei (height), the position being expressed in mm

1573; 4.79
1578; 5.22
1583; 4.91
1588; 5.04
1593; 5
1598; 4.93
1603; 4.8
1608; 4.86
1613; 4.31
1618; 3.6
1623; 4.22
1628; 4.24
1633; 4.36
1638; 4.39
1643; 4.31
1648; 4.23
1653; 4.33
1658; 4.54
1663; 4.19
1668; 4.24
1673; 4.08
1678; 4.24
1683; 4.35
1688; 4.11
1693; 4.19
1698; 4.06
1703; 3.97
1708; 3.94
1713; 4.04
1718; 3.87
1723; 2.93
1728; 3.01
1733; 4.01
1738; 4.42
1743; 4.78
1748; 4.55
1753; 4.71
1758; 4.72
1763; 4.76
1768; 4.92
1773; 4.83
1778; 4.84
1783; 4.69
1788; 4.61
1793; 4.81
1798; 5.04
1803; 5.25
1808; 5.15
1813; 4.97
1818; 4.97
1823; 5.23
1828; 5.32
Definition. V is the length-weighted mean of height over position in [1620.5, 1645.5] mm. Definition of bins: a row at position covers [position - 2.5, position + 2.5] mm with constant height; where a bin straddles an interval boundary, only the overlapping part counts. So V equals 4.3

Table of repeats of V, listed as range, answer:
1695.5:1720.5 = 3.98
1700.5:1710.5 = 3.95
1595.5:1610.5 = 4.86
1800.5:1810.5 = 5.2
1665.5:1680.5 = 4.19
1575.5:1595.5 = 5.04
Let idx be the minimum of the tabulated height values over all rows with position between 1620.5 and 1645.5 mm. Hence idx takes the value 4.22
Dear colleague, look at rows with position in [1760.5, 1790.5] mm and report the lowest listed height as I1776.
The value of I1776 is 4.61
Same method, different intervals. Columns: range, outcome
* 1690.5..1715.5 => 3.94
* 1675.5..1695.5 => 4.11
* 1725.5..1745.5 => 3.01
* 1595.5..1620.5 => 3.6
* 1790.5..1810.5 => 4.81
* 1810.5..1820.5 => 4.97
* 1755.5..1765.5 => 4.72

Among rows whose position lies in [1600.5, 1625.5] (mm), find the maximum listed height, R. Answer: 4.86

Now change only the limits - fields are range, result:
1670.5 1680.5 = 4.24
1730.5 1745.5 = 4.78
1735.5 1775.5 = 4.92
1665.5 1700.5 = 4.35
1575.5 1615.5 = 5.22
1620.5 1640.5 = 4.39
